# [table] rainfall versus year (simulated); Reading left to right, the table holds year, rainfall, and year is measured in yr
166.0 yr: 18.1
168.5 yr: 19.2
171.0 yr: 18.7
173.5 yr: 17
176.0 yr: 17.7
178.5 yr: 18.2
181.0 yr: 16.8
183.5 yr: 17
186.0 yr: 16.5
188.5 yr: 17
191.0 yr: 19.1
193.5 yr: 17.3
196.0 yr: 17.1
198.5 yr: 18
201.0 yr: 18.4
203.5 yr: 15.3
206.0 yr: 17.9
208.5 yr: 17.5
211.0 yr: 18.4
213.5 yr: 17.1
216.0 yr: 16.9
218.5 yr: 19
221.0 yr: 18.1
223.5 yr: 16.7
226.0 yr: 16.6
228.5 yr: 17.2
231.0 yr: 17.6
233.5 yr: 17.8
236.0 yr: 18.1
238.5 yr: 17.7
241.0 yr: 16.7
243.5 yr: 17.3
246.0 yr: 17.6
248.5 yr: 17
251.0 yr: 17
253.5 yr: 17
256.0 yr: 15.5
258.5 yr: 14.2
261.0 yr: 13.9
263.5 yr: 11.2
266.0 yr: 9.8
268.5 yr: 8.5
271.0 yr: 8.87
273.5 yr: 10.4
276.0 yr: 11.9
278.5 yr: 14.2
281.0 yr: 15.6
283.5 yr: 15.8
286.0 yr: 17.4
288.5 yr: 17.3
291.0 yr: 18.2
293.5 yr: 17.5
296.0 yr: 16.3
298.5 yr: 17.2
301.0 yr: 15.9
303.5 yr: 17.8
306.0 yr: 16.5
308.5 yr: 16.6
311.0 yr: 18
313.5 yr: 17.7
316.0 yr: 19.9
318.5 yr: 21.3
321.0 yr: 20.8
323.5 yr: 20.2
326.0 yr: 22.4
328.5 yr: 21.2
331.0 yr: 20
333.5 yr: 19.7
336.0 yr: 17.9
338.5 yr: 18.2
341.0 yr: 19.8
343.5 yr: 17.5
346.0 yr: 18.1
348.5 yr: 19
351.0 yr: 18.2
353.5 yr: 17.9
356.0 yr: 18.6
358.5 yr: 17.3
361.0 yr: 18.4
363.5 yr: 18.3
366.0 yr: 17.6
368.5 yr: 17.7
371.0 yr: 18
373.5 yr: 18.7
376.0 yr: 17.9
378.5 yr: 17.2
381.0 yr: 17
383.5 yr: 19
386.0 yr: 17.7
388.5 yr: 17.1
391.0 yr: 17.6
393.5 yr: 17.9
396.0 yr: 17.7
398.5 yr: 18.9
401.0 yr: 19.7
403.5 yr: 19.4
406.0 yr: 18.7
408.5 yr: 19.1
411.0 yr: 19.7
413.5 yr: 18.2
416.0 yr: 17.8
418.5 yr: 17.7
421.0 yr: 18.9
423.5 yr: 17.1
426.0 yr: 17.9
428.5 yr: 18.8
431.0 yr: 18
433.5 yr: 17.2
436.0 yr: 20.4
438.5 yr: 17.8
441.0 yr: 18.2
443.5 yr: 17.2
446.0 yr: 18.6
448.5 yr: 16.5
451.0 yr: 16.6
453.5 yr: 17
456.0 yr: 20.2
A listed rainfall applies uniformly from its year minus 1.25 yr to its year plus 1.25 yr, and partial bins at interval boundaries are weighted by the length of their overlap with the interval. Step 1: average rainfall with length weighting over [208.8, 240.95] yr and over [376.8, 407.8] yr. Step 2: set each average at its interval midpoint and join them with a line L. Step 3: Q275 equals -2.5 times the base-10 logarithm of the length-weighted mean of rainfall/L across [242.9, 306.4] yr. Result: 0.186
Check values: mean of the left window 17.6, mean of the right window 18.2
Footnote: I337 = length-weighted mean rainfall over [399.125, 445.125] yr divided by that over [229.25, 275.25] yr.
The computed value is 1.2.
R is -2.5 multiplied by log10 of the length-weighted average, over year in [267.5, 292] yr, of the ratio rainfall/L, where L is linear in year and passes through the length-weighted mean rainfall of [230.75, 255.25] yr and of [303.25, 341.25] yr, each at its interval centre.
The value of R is 0.30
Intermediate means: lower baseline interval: 17.3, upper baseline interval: 19.3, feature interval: 13.8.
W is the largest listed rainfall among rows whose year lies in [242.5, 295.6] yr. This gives 18.2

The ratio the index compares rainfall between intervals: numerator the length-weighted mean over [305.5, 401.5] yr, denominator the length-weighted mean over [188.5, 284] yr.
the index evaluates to 1.17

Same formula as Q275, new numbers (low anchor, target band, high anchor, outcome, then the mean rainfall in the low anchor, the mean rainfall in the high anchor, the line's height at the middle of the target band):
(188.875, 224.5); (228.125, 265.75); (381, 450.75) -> 0.10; 17.6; 18.2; 17.7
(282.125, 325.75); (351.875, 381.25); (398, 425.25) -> 0.03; 18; 18.6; 18.4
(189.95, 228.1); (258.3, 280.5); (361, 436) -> 0.48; 17.5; 18.2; 17.8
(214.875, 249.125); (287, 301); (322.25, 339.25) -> 0.11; 17.5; 20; 19.1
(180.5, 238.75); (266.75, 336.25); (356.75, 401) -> 0.05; 17.5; 17.9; 17.7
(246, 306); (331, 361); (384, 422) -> -0.10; 14.8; 18.4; 16.8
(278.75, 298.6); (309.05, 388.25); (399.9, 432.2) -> -0.07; 16.8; 18.5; 17.6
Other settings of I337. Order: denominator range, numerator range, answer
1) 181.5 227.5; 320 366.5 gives 1.09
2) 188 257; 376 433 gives 1.05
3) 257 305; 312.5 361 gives 1.34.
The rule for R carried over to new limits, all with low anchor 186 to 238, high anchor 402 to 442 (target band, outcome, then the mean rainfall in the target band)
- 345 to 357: -0.01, 18.4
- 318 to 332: -0.17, 21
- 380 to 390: 0.03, 17.7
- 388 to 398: 0.04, 17.7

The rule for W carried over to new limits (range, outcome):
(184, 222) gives 19.1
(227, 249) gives 18.1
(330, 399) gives 20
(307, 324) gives 21.3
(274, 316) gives 19.9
